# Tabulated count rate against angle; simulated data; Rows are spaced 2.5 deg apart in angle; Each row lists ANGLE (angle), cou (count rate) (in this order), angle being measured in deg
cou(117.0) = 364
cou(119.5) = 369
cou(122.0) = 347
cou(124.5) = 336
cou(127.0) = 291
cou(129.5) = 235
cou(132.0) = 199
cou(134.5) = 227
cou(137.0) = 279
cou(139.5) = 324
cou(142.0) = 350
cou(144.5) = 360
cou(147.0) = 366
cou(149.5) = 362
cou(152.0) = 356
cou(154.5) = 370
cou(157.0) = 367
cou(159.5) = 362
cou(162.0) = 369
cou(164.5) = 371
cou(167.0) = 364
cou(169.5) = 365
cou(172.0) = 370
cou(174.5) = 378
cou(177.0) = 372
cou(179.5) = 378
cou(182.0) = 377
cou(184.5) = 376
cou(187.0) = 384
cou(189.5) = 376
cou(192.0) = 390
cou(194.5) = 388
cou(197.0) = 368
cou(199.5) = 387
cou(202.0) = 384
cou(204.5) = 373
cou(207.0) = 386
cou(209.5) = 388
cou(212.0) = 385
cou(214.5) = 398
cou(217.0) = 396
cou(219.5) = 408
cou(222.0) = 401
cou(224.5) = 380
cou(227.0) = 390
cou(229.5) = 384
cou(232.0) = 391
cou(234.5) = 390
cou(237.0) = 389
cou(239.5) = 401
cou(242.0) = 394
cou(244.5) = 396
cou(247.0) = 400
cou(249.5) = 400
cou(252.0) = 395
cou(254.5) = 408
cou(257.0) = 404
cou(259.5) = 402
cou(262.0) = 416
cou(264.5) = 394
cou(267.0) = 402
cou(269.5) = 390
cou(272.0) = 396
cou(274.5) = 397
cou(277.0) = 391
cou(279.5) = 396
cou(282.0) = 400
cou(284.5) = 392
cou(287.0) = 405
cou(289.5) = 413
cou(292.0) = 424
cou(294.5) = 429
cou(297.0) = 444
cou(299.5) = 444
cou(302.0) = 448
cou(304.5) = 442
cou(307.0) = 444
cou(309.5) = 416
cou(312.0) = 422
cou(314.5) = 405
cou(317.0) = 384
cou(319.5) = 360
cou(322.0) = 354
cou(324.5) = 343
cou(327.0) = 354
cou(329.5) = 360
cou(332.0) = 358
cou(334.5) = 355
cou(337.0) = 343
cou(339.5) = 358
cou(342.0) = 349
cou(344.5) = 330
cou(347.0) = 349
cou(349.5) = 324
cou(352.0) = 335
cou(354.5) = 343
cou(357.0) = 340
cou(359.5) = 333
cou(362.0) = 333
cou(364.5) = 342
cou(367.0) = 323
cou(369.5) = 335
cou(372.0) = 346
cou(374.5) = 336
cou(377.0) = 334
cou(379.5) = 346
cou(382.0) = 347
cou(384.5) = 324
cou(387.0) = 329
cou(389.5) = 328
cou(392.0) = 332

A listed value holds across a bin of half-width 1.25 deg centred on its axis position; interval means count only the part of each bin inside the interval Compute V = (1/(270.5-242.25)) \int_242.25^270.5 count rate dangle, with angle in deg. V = 400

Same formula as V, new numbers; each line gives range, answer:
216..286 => 397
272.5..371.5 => 377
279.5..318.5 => 420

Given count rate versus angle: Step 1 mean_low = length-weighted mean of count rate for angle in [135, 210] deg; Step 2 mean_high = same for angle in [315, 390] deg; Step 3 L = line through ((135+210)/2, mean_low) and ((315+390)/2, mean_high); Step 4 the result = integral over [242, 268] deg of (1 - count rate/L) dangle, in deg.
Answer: -3.3 deg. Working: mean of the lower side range 366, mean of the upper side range 344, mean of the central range 401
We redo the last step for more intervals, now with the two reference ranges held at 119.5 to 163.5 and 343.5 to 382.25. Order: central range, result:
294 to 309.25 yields -4.9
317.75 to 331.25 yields -0.8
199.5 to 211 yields -1.9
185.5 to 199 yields -2.2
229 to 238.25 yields -1.6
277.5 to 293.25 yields -3.4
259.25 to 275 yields -3.2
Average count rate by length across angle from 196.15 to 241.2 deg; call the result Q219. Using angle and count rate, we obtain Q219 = 389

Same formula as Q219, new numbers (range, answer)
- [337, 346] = 345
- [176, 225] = 385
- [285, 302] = 427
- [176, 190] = 377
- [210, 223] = 397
